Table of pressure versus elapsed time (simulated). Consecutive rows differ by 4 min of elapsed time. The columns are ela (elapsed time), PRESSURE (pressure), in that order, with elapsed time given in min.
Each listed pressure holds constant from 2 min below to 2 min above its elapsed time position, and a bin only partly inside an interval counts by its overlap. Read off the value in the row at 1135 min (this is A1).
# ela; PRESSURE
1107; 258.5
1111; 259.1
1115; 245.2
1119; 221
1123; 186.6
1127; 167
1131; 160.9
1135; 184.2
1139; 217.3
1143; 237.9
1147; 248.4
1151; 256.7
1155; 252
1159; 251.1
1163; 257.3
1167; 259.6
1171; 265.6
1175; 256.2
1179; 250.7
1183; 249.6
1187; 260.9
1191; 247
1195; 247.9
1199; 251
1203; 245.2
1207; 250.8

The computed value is 184.2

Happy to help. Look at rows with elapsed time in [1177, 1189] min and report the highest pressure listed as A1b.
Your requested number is 260.9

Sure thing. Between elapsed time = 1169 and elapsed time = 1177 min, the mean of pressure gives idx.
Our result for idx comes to 261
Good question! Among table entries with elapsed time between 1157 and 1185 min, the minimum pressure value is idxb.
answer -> 249.6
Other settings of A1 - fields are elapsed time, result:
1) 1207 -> 250.8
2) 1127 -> 167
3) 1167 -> 259.6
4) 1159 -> 251.1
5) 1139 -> 217.3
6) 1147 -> 248.4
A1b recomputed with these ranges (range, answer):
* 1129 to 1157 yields 256.7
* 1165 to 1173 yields 265.6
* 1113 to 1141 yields 245.2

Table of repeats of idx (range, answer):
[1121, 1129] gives 177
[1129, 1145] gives 200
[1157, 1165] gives 254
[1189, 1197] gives 247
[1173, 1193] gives 253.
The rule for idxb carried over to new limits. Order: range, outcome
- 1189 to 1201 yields 247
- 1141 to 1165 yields 237.9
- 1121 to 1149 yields 160.9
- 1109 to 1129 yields 167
